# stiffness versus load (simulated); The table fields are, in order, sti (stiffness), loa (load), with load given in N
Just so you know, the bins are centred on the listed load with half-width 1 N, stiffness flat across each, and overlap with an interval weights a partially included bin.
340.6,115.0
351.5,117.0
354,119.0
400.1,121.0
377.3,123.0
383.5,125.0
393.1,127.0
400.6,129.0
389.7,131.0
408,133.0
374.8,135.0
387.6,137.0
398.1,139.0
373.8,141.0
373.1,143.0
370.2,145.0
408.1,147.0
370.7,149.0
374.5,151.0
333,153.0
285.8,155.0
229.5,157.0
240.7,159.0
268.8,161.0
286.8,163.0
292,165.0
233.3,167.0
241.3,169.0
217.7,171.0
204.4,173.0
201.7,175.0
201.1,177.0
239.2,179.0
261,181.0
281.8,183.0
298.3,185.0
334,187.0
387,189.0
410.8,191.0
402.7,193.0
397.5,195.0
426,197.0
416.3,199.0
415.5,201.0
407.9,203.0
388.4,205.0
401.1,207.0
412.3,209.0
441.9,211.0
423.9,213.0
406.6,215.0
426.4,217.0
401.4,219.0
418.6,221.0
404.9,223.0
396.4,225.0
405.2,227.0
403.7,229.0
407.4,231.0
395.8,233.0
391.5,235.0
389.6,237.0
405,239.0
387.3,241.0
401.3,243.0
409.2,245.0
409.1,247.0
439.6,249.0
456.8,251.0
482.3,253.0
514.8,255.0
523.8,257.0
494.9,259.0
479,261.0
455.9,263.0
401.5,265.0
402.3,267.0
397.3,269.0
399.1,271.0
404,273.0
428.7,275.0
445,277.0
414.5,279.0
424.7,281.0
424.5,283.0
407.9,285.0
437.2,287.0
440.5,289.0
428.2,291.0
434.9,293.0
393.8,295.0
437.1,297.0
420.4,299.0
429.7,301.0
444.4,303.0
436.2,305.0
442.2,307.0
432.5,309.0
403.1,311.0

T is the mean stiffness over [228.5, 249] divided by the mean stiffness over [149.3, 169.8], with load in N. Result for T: 1.4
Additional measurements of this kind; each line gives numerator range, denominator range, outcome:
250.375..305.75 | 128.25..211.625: 1.30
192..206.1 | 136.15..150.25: 1.06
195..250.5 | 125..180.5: 1.30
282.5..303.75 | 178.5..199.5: 1.21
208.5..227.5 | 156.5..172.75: 1.66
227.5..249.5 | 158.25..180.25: 1.69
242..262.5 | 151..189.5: 1.73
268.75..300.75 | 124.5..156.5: 1.13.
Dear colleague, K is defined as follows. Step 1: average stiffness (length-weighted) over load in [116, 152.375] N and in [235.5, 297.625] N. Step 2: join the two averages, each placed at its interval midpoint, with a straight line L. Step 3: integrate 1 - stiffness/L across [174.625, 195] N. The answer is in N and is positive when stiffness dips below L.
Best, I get 4.7 N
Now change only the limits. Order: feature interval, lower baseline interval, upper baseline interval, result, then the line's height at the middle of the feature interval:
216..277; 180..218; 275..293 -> -2.2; 410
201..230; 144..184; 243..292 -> -4.4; 357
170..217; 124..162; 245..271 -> 6.0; 398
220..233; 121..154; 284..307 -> 0.1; 409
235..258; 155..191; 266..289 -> -3.9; 372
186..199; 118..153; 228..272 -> 0.4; 406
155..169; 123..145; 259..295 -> 4.8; 395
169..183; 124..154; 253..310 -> 6.0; 397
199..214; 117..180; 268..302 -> -2.0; 365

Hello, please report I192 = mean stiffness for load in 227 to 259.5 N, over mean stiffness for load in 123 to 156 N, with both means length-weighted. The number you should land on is 1.1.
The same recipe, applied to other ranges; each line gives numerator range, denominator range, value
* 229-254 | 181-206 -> 1.10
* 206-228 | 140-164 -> 1.26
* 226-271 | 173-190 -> 1.58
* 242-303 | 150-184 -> 1.68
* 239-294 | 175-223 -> 1.17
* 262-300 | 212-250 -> 1.04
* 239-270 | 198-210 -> 1.09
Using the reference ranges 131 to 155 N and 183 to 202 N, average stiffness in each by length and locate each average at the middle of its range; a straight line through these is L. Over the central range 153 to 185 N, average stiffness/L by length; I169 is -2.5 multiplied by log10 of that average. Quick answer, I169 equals 0.45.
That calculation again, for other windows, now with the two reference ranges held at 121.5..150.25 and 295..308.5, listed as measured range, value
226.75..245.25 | 0.04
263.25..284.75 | 0.02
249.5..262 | -0.17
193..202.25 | -0.02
